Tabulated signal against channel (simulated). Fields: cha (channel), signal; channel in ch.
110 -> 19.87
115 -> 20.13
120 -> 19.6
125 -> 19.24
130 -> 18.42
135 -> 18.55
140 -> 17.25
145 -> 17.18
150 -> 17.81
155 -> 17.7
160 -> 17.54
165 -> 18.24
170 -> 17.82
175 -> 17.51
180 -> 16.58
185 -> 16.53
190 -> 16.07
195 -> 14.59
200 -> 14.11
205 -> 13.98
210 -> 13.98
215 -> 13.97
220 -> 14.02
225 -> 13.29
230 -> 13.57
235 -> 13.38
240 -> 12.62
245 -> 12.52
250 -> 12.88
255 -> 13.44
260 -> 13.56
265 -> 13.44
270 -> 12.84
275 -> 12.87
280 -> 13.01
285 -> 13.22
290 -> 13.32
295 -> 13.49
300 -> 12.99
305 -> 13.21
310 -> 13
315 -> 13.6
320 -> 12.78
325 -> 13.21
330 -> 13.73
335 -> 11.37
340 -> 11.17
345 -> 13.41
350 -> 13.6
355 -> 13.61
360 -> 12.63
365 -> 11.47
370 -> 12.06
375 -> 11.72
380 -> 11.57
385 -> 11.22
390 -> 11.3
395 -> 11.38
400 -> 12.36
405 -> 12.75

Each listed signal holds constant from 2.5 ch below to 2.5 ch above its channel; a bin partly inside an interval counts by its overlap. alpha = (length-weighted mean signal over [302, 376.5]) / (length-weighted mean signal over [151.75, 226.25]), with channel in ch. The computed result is 0.8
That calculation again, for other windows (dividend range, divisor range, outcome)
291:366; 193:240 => 0.94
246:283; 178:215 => 0.87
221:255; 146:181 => 0.74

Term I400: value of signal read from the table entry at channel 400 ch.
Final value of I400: 12.36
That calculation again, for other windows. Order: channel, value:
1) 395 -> 11.38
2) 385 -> 11.22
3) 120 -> 19.6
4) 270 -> 12.84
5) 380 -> 11.57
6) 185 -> 16.53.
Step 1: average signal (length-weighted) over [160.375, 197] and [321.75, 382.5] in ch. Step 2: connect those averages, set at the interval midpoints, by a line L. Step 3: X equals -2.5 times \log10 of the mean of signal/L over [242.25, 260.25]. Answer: 0.15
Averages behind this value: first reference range 16.8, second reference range 12.5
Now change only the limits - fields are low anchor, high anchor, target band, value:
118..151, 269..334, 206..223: 0.14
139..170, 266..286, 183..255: 0.09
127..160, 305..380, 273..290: 0.09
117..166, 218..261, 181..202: 0.02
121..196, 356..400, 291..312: 0.05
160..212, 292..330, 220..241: 0.13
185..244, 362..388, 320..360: -0.06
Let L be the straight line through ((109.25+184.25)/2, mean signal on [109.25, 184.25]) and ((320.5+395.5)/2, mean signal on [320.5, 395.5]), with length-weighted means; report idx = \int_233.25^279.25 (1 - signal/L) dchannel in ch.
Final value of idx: 6.2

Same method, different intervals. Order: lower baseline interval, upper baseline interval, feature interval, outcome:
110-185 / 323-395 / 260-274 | 1.53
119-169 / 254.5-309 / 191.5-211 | 2.17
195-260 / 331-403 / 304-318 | -0.65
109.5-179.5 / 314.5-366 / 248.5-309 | 5.42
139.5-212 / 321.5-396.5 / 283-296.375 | 0.48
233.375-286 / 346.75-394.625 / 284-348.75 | -1.99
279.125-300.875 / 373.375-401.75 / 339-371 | -1.39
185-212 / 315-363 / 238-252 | 1.44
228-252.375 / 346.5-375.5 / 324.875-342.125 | 0.56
